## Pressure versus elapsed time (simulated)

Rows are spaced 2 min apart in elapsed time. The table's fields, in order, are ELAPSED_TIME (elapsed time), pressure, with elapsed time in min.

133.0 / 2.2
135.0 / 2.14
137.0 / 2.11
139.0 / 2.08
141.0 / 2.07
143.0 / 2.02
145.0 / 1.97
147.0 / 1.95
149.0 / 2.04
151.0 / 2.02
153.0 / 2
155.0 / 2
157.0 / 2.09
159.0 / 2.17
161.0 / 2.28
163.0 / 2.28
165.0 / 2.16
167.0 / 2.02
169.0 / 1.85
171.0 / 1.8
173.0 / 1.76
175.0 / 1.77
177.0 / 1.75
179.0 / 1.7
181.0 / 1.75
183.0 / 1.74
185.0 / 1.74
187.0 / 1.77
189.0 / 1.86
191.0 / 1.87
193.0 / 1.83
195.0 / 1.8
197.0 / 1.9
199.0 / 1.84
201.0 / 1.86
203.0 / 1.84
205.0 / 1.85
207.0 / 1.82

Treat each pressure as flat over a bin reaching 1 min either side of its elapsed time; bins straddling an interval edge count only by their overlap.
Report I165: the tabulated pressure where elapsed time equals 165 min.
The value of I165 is 2.16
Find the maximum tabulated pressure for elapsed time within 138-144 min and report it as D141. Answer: 2.08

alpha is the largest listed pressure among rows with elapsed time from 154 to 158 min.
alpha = 2.09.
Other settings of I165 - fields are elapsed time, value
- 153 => 2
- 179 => 1.7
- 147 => 1.95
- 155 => 2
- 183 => 1.74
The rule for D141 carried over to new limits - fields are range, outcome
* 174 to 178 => 1.77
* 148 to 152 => 2.04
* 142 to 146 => 2.02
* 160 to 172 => 2.28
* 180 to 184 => 1.75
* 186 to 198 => 1.9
